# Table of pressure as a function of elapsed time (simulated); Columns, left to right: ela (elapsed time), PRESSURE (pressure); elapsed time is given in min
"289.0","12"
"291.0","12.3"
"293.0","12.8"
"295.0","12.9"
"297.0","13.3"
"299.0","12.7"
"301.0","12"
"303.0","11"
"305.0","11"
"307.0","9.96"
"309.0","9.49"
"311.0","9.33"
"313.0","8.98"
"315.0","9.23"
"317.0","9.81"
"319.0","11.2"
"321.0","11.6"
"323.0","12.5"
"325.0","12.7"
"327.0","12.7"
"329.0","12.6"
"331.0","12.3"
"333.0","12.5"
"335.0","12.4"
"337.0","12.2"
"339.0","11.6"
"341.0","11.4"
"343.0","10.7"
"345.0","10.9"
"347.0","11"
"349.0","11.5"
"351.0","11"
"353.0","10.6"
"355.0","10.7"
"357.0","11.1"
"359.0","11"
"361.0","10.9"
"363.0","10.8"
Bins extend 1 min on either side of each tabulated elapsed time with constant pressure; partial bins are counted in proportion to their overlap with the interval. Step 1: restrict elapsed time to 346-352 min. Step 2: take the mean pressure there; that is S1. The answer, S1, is 11.2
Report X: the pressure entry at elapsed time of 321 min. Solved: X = 11.6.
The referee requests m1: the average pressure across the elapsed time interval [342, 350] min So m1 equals 11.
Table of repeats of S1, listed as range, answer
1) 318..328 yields 12.1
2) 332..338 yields 12.4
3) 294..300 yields 13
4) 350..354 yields 10.8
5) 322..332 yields 12.6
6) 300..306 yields 11.3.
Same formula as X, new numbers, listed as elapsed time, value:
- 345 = 10.9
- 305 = 11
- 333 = 12.5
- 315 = 9.23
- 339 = 11.6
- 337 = 12.2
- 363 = 10.8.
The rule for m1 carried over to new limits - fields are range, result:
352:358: 10.8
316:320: 10.5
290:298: 12.8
